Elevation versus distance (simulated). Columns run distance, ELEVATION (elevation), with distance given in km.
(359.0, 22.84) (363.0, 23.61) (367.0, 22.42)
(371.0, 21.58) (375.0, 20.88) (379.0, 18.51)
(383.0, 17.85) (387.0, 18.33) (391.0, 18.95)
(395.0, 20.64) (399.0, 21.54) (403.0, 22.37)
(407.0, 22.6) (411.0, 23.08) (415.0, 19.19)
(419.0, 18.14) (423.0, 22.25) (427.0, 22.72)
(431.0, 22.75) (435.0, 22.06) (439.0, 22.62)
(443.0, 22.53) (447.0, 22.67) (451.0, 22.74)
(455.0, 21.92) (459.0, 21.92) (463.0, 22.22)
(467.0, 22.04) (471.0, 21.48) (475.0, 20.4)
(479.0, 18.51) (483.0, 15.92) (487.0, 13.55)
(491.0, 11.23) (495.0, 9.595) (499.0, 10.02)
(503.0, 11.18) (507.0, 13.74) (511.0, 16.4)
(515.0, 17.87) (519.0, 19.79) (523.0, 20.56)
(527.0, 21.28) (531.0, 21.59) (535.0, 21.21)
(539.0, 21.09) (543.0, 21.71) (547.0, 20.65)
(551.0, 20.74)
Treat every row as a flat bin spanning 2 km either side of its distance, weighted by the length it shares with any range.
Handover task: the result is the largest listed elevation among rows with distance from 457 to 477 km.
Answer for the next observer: 22.22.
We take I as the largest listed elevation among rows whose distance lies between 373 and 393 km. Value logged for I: 20.88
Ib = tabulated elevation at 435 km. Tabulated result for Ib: 22.06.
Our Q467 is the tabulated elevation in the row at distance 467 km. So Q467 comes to 22.04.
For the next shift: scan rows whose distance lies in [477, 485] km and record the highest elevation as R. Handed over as 18.51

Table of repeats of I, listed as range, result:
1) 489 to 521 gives 19.79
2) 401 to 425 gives 23.08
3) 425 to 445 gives 22.75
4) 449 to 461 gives 22.74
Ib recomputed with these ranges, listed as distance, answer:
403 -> 22.37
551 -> 20.74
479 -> 18.51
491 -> 11.23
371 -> 21.58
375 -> 20.88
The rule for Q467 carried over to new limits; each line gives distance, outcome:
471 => 21.48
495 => 9.595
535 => 21.21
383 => 17.85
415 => 19.19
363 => 23.61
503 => 11.18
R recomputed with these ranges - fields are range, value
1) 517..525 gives 20.56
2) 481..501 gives 15.92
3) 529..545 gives 21.71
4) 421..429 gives 22.72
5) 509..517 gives 17.87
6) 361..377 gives 23.61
